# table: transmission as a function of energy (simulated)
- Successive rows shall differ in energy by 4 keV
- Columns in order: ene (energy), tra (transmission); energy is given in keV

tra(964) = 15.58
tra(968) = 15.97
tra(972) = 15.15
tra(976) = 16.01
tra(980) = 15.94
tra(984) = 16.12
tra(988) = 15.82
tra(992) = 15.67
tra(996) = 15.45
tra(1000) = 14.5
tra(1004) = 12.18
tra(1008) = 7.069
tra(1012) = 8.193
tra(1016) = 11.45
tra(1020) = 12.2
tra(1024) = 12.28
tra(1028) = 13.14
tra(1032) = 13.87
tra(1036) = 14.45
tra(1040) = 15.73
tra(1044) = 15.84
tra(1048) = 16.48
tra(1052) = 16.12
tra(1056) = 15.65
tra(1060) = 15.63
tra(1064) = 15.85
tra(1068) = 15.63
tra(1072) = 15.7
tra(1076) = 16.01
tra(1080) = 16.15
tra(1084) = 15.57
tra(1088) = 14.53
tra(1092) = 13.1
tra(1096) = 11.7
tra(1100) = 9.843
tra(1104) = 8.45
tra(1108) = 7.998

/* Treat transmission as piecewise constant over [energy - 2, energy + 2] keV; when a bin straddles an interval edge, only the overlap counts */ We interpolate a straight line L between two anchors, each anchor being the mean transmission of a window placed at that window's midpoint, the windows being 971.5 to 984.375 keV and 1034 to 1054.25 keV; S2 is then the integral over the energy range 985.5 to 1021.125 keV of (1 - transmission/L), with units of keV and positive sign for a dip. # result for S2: 7.30 keV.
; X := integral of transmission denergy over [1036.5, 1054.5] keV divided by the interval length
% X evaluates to 15.9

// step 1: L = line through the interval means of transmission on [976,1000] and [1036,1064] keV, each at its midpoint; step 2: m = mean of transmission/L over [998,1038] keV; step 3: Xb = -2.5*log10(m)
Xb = 0.30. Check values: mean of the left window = 15.7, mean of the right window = 15.8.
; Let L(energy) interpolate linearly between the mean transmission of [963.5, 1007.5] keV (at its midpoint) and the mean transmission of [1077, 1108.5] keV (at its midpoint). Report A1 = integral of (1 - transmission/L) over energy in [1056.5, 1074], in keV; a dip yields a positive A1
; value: -3.4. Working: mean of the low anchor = 15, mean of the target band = 15.7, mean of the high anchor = 12.5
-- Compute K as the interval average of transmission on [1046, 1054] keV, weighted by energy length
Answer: 16.3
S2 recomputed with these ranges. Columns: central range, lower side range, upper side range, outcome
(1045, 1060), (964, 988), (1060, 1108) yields -1.8 keV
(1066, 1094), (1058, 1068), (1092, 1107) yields -4.5 keV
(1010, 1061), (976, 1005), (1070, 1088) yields 5.3 keV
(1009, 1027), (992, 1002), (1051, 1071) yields 5.2 keV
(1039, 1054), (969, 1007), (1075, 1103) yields -2.0 keV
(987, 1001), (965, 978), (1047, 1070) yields 0.3 keV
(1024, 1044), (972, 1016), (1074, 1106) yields -1.2 keV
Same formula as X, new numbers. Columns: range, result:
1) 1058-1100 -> 14.7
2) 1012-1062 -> 14.2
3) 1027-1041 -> 14.3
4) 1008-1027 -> 10.7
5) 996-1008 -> 12.6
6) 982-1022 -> 12.9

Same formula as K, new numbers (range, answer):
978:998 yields 15.8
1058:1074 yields 15.7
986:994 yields 15.7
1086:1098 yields 13.1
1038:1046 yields 15.8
